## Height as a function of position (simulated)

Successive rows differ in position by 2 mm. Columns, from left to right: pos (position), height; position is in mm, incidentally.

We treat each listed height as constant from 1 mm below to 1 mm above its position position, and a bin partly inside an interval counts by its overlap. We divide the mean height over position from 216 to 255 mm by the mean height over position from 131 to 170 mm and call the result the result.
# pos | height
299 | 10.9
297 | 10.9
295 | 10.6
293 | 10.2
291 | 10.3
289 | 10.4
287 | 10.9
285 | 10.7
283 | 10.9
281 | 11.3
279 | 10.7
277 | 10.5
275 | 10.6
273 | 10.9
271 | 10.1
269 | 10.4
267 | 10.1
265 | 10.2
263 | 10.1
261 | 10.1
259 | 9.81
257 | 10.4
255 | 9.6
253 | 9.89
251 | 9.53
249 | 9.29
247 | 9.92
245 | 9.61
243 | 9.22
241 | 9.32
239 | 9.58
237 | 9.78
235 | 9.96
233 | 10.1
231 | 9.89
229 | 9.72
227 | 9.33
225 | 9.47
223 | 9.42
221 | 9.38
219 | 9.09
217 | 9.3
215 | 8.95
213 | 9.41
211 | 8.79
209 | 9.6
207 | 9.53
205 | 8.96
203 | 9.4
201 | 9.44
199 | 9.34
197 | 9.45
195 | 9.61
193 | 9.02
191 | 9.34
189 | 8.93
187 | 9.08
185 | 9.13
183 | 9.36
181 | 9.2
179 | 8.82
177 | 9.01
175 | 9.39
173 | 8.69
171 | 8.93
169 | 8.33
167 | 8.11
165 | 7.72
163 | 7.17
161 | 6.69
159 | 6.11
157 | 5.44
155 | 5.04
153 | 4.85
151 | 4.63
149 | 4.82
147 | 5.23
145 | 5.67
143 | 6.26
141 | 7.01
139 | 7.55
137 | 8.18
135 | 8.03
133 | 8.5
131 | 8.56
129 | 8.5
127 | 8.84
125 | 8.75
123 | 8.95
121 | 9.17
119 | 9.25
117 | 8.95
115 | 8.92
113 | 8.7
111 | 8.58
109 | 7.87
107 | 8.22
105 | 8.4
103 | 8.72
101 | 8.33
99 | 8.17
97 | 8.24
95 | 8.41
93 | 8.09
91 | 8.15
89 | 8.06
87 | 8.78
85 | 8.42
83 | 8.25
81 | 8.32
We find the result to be 1.4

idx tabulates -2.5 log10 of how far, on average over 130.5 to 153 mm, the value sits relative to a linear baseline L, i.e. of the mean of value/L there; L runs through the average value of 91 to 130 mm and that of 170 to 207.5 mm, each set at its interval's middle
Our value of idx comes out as 0.31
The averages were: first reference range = 8.57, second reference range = 9.19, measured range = 6.64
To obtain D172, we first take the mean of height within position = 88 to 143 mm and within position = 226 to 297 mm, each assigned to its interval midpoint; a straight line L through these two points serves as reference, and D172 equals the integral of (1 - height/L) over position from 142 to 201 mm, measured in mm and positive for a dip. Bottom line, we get 8.77 mm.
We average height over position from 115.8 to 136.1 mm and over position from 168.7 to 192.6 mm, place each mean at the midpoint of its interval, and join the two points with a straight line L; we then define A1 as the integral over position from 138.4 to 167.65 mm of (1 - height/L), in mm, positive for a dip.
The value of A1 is 9.15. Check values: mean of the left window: 8.75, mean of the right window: 9.04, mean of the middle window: 6.11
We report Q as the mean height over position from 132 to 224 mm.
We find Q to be 8.13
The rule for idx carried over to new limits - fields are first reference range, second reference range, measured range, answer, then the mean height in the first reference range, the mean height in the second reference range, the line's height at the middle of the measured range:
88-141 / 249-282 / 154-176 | 0.216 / 8.44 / 10.2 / 9.04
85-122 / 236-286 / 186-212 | 0.023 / 8.5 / 10.1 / 9.47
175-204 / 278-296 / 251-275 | 0.019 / 9.23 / 10.7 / 10.3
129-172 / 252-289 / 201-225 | -0.071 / 6.84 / 10.4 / 8.69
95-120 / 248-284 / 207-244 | 0.039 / 8.52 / 10.2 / 9.81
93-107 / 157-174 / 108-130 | -0.083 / 8.35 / 7.58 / 8.13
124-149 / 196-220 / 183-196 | -0.047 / 7.48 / 9.27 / 8.81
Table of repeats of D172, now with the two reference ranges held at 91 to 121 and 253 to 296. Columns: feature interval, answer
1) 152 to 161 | 3.5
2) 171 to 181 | 0.3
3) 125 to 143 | 1.5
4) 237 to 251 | 0.8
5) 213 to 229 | 0.8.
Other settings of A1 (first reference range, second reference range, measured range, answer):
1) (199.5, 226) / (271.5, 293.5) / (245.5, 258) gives 0.4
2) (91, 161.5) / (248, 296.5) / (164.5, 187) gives -0.8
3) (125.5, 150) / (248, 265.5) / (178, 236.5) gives -3.7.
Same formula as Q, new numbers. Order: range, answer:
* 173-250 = 9.36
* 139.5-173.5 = 6.49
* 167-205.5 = 9.1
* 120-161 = 7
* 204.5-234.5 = 9.41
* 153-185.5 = 7.83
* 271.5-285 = 10.8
